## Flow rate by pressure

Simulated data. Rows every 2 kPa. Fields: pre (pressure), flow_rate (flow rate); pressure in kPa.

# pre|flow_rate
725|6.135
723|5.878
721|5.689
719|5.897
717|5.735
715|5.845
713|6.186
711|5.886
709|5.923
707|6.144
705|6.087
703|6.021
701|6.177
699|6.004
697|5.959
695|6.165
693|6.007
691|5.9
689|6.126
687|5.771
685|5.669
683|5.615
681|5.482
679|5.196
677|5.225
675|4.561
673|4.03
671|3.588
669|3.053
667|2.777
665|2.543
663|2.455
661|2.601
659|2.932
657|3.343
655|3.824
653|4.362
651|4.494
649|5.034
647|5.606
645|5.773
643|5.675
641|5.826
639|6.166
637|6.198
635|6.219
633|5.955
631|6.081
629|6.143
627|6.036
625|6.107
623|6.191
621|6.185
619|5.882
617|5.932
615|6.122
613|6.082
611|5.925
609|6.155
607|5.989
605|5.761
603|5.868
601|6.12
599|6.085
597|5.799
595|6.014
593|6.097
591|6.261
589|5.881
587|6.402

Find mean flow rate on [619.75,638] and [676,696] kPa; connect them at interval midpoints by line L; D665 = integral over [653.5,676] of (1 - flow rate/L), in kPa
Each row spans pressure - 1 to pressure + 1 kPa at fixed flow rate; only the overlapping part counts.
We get 9.9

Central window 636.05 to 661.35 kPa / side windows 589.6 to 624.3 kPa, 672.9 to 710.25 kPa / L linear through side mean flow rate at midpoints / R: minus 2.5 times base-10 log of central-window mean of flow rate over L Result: 0.219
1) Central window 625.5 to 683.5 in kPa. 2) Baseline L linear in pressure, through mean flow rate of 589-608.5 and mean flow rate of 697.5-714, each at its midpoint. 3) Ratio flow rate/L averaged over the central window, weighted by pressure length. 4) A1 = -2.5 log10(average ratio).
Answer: 0.26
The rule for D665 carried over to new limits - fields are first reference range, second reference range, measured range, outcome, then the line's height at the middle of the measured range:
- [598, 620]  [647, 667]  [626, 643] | -4.9 kPa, 4.71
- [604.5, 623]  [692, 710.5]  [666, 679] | 4.4 kPa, 6.04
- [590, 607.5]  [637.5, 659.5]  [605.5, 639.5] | -3.8 kPa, 5.47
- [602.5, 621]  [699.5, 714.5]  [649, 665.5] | 7.0 kPa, 6.02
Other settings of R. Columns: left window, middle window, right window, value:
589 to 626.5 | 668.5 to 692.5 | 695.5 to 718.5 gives 0.182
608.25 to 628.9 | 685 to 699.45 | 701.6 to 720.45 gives 0.003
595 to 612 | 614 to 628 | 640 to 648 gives -0.037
